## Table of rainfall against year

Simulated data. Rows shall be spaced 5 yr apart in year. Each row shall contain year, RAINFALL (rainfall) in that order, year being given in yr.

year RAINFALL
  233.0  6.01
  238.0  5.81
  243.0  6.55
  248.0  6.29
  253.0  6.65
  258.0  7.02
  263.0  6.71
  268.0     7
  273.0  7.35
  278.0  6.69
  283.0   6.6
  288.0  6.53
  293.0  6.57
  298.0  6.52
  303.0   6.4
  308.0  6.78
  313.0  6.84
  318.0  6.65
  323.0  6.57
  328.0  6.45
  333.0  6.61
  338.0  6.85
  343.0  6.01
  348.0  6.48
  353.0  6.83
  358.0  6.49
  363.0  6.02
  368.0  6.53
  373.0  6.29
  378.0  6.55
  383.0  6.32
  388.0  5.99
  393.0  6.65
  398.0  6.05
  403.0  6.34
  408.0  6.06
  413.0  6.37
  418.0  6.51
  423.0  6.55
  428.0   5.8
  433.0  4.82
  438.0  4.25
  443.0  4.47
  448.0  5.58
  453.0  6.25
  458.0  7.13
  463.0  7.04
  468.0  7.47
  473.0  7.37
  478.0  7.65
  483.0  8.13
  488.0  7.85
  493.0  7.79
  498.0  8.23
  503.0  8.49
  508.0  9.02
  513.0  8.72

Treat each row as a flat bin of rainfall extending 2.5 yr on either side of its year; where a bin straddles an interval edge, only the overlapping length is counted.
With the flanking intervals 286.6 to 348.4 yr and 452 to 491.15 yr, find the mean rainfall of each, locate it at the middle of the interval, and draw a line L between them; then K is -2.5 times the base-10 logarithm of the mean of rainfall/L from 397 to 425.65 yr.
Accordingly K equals 0.12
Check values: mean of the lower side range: 6.56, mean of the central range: 6.32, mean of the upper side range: 7.41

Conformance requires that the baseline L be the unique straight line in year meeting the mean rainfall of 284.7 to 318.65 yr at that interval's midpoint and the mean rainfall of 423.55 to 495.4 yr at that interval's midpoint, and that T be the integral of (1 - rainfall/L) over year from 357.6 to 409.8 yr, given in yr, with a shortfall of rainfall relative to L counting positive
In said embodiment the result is 2.2 yr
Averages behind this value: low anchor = 6.61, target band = 6.29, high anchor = 6.54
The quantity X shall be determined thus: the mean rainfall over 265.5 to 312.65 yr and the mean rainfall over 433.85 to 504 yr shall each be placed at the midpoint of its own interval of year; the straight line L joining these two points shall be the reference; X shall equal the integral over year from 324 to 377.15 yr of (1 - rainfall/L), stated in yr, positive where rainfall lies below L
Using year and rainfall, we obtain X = 2.5 yr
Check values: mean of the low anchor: 6.72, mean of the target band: 6.46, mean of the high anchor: 6.9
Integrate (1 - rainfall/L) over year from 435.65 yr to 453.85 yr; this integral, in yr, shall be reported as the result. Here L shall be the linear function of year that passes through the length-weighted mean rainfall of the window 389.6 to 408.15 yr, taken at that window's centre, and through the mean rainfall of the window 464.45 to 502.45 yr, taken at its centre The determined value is 5.3 yr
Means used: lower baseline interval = 6.29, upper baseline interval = 7.8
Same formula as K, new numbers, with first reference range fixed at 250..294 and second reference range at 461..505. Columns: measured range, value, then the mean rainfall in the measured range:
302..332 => 0.06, 6.63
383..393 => 0.18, 6.24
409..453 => 0.32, 5.6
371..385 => 0.14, 6.39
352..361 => 0.09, 6.6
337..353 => 0.11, 6.47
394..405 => 0.18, 6.25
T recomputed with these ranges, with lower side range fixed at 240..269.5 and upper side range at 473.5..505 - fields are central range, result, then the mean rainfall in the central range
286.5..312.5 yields 1.3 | 6.58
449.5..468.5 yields 2.3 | 6.85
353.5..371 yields 2.1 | 6.4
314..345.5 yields 2.5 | 6.54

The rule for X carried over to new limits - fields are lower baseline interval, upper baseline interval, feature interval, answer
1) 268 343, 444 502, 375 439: 8.8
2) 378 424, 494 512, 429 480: 9.1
